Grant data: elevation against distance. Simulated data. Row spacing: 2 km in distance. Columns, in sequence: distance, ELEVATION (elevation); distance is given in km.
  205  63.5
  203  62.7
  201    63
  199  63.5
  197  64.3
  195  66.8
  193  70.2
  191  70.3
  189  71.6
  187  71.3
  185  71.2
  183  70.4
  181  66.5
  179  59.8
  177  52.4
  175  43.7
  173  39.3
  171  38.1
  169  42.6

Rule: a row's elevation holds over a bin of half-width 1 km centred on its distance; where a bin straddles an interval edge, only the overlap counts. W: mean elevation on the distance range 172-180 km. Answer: 48.8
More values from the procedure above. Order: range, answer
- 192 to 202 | 65.6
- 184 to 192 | 71.1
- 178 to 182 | 63.1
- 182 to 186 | 70.8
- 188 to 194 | 70.7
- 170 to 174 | 38.7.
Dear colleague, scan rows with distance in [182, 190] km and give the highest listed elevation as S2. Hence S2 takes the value 71.6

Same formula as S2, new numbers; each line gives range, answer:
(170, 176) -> 43.7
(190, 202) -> 70.3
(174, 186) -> 71.2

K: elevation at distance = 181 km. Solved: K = 66.5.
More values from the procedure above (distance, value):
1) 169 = 42.6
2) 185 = 71.2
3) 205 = 63.5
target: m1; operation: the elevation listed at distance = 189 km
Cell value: 71.6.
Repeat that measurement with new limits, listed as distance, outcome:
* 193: 70.2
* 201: 63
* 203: 62.7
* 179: 59.8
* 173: 39.3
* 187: 71.3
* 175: 43.7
